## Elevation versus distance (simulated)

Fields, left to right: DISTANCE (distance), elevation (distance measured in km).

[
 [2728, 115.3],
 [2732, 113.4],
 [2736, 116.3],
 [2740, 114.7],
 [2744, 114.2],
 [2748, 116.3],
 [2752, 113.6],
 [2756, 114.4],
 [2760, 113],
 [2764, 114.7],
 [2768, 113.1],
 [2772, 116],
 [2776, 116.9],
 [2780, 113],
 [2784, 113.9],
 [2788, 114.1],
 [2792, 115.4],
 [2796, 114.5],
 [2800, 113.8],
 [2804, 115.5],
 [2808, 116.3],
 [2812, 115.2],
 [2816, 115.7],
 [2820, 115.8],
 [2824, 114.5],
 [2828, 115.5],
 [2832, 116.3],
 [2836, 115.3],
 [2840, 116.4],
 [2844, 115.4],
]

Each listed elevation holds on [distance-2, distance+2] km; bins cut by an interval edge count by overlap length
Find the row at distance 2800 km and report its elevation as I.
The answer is 113.8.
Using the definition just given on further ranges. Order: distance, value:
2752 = 113.6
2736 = 116.3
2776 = 116.9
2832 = 116.3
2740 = 114.7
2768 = 113.1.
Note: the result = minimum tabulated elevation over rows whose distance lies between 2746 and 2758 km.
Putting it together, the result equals 113.6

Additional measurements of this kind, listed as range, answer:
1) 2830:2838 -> 115.3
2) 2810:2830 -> 114.5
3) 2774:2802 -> 113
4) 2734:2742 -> 114.7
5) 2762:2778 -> 113.1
